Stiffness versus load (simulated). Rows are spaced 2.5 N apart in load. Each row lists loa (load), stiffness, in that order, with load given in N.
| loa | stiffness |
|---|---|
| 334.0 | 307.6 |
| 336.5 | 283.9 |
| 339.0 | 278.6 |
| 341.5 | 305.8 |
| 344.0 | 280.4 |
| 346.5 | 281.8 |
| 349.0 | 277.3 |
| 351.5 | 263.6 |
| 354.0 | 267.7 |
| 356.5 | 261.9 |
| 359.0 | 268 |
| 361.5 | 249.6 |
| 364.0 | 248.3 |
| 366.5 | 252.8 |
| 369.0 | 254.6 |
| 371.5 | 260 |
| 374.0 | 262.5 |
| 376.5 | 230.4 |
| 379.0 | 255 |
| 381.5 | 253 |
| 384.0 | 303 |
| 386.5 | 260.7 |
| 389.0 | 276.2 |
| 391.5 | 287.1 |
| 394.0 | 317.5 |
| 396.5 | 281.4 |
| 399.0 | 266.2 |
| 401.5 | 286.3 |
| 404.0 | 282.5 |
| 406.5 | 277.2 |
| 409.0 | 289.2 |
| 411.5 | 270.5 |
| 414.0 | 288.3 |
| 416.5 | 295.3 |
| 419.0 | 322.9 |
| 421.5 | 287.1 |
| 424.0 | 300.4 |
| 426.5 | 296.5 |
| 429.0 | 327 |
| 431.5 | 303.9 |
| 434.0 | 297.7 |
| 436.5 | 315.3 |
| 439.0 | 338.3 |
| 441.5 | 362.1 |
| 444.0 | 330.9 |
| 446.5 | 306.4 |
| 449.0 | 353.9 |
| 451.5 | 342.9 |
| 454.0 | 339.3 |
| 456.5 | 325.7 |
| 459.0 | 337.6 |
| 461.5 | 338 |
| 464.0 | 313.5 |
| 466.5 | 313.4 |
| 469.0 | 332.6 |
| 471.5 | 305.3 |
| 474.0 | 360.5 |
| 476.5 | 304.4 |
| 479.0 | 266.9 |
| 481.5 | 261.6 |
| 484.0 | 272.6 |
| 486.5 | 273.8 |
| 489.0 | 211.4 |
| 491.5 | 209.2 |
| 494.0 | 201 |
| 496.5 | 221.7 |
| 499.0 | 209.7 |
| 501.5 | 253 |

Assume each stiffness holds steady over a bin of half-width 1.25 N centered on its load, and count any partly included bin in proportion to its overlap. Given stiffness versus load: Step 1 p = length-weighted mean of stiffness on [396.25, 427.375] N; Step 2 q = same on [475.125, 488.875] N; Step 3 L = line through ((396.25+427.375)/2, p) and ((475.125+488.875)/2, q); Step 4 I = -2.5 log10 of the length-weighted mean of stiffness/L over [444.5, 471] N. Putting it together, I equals -0.19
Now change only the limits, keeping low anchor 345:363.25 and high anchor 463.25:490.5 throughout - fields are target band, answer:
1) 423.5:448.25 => -0.13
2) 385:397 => -0.04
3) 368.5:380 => 0.08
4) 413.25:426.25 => -0.07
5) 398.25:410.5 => -0.02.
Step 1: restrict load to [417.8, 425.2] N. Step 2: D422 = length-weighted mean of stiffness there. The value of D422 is 303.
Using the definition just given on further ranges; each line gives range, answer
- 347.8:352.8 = 270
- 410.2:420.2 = 294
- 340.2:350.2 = 286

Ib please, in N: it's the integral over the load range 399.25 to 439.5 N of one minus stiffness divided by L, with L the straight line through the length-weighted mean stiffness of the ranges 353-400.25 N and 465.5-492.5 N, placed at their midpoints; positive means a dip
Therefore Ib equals -3.50 N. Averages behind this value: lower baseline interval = 266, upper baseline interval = 283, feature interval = 297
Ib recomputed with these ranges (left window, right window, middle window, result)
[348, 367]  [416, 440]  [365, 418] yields 1.9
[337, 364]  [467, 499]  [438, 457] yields -4.9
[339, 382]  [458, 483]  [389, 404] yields -0.4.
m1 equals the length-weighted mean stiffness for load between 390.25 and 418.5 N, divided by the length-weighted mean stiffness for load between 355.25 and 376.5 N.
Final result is 1.12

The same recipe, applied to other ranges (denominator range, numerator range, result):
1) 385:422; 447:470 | 1.16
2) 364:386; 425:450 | 1.25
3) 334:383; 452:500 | 1.07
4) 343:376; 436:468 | 1.26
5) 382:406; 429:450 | 1.15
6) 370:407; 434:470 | 1.21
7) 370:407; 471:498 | 0.96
